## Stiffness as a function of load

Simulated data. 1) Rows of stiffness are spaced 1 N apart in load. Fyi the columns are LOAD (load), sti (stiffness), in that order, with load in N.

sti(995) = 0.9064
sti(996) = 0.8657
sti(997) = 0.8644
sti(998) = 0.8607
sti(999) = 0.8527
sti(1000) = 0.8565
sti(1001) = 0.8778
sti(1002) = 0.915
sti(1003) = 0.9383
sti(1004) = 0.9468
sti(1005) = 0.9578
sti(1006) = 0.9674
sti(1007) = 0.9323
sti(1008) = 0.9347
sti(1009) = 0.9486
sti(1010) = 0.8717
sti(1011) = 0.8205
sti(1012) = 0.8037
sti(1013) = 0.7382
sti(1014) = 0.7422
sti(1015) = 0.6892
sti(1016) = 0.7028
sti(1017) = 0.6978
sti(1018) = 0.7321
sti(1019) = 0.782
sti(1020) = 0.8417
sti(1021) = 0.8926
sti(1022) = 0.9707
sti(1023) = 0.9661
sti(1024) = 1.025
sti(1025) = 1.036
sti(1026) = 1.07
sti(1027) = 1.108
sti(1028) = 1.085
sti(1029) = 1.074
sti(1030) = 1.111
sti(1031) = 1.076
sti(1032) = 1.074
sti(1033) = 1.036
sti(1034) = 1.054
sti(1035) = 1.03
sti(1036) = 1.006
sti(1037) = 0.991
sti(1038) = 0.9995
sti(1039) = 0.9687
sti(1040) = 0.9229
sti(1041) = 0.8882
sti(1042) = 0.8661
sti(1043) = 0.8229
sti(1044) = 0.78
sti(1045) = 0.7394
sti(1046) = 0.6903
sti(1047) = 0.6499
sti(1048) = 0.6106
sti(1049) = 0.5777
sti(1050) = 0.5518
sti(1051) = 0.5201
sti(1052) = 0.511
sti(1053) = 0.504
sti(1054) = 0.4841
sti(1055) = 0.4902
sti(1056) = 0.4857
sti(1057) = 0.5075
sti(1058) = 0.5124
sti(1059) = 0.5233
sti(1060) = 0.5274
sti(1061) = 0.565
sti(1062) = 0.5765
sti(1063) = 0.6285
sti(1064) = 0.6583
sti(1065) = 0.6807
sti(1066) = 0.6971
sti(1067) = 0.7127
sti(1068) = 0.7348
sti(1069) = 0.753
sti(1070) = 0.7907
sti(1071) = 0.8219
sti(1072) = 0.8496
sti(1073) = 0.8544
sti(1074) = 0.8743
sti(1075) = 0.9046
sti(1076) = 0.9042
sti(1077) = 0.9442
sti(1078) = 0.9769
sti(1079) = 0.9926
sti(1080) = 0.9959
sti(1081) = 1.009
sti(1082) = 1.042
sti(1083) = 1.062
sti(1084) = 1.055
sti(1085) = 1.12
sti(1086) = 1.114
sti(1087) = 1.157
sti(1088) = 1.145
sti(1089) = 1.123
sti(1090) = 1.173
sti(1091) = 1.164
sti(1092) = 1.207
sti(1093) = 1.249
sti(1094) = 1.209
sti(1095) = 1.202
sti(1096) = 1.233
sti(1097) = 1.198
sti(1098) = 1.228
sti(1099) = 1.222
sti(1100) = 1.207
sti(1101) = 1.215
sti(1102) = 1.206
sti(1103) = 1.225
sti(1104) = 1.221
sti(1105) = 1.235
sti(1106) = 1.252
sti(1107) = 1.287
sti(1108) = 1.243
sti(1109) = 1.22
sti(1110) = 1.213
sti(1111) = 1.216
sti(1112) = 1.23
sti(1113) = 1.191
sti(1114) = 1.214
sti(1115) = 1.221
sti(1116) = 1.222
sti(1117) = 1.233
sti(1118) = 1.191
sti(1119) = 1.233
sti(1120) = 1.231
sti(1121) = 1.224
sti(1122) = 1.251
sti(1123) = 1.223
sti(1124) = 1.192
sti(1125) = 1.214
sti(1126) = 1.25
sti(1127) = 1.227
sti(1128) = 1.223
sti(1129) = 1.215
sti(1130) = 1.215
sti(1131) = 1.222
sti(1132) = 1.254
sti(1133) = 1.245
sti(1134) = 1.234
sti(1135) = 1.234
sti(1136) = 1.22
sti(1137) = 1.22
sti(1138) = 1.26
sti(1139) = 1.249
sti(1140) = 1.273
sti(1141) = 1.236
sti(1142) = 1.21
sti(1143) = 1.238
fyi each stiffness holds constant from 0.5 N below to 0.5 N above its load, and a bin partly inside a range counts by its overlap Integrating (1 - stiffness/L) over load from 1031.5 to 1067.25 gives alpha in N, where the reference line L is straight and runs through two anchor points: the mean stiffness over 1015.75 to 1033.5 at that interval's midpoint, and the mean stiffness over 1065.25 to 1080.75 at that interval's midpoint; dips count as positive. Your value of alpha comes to 7.60 N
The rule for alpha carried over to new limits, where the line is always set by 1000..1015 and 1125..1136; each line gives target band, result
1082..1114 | -1.5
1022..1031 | -1.2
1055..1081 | 7.8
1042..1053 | 3.8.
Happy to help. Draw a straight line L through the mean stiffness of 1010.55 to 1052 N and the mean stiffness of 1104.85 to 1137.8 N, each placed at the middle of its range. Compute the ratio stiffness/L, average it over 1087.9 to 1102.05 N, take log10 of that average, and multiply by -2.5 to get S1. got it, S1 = -0.073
